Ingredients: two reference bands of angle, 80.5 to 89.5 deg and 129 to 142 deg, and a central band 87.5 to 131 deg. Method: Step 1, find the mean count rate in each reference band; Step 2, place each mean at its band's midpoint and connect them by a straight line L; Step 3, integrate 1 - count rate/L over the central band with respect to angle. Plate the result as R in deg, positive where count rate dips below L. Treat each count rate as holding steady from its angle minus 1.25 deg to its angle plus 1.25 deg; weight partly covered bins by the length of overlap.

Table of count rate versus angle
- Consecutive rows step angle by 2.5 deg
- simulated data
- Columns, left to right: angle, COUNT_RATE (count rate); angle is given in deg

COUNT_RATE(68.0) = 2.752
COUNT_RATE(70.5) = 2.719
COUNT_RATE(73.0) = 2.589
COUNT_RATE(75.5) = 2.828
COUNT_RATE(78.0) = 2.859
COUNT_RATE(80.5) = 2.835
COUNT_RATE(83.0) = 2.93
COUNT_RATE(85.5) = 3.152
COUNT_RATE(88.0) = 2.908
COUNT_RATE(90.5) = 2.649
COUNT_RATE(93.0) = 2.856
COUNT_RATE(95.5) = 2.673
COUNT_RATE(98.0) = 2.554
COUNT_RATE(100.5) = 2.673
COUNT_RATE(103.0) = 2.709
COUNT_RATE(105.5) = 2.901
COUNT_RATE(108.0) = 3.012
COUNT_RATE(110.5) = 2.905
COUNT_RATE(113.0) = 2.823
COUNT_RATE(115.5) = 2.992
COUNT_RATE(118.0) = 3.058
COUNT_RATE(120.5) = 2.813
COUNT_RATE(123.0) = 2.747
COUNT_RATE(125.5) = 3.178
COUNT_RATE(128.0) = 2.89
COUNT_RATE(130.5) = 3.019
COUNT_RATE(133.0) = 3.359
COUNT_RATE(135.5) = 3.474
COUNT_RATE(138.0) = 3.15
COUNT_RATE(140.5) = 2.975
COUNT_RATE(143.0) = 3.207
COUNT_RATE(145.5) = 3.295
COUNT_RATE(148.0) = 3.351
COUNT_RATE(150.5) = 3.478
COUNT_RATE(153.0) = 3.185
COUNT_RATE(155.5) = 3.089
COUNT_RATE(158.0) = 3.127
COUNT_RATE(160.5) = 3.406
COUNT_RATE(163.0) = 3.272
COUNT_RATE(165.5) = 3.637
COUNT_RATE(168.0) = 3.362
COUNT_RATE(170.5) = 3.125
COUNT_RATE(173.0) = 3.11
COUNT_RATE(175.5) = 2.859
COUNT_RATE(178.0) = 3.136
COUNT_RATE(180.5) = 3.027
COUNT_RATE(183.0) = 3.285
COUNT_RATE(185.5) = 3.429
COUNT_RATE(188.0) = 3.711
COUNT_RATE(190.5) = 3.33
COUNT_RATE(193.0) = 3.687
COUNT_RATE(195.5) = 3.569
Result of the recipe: 3.17 deg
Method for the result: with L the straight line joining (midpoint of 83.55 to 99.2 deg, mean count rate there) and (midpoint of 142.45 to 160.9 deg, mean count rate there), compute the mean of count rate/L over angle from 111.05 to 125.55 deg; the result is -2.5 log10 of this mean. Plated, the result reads 0.04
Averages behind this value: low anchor 2.81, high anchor 3.26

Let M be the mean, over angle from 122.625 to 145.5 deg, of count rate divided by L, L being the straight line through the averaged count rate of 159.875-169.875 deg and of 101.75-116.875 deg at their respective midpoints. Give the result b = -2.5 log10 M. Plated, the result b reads -0.01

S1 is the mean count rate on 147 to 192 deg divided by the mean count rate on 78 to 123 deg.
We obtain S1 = 1.15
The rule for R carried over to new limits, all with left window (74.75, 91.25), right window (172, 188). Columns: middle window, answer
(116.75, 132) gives 0.29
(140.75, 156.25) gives -0.83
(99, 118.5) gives 0.62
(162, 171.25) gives -0.64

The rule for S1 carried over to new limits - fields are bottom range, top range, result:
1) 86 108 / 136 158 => 1.16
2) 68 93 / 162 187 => 1.14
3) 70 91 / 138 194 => 1.15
